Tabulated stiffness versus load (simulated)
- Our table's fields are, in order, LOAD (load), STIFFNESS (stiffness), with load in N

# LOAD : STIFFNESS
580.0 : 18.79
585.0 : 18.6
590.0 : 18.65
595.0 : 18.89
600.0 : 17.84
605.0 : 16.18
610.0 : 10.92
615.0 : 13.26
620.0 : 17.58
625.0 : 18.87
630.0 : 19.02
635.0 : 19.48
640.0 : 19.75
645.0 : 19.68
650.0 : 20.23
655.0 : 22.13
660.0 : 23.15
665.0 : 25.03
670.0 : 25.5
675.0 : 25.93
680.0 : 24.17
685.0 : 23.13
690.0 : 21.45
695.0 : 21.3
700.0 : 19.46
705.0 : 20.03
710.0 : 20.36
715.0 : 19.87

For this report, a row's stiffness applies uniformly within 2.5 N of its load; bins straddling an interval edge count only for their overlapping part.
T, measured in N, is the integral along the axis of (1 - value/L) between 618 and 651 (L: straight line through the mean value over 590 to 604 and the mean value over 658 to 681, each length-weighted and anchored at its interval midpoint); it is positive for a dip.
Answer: 3.68 N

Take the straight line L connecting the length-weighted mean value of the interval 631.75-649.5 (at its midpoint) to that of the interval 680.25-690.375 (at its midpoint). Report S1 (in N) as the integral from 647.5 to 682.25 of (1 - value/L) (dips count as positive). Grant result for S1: -3.7 N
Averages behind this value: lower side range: 19.7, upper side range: 22.9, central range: 23.7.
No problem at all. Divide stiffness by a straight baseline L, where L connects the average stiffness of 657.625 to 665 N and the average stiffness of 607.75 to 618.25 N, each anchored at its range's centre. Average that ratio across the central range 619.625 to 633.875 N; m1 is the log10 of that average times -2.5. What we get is -0.19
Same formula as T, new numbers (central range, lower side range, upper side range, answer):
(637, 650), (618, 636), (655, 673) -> 0.9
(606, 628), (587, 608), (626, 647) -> 3.9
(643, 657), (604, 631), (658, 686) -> 0.3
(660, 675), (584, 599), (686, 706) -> -3.6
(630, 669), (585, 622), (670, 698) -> -1.9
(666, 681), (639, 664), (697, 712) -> -3.3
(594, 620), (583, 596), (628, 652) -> 4.9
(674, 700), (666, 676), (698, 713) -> 0.4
